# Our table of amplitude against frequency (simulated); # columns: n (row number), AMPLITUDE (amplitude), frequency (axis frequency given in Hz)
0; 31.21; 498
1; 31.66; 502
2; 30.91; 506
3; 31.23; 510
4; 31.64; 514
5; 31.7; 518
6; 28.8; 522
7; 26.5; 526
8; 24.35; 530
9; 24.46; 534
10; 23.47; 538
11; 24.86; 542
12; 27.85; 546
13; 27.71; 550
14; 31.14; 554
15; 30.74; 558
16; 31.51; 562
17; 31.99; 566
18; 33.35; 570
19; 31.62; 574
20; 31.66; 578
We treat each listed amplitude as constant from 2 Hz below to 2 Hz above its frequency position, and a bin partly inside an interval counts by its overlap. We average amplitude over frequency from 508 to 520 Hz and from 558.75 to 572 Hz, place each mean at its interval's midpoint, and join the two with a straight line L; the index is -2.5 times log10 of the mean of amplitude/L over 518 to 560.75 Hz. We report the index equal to 0.167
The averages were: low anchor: 31.5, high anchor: 32.1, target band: 27.3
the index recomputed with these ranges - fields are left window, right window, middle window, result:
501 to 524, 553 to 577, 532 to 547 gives 0.247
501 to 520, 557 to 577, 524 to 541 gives 0.267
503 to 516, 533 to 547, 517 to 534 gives 0.033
